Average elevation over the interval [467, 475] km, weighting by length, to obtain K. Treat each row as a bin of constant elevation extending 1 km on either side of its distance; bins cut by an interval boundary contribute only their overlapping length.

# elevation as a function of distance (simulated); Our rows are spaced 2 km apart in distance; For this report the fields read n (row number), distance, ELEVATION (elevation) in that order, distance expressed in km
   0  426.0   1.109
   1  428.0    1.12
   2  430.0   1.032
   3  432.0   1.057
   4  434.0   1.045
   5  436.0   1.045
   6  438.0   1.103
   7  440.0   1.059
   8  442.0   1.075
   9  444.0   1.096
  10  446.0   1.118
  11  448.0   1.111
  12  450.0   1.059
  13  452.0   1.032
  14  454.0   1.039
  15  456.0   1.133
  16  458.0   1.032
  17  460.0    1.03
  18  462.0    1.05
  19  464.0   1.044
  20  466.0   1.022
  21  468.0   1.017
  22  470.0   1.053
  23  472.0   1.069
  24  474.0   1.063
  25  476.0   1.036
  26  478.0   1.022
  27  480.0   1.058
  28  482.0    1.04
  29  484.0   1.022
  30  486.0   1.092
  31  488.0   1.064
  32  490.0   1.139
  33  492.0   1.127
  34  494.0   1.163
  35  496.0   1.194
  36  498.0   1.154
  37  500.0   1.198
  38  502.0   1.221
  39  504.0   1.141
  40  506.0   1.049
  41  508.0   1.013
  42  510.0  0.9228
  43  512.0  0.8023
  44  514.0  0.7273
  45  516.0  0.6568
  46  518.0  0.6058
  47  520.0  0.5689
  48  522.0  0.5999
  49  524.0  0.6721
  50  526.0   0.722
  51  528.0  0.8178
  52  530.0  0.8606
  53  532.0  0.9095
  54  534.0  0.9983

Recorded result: 1.05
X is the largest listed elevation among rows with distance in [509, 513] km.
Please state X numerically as 0.9228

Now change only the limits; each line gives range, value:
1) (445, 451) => 1.118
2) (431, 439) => 1.103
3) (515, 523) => 0.6568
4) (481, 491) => 1.139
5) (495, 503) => 1.221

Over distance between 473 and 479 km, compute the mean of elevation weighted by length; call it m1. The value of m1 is 1.04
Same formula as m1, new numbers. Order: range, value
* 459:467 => 1.04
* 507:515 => 0.866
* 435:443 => 1.07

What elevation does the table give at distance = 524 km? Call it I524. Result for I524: 0.6721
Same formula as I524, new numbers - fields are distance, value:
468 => 1.017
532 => 0.9095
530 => 0.8606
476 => 1.036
